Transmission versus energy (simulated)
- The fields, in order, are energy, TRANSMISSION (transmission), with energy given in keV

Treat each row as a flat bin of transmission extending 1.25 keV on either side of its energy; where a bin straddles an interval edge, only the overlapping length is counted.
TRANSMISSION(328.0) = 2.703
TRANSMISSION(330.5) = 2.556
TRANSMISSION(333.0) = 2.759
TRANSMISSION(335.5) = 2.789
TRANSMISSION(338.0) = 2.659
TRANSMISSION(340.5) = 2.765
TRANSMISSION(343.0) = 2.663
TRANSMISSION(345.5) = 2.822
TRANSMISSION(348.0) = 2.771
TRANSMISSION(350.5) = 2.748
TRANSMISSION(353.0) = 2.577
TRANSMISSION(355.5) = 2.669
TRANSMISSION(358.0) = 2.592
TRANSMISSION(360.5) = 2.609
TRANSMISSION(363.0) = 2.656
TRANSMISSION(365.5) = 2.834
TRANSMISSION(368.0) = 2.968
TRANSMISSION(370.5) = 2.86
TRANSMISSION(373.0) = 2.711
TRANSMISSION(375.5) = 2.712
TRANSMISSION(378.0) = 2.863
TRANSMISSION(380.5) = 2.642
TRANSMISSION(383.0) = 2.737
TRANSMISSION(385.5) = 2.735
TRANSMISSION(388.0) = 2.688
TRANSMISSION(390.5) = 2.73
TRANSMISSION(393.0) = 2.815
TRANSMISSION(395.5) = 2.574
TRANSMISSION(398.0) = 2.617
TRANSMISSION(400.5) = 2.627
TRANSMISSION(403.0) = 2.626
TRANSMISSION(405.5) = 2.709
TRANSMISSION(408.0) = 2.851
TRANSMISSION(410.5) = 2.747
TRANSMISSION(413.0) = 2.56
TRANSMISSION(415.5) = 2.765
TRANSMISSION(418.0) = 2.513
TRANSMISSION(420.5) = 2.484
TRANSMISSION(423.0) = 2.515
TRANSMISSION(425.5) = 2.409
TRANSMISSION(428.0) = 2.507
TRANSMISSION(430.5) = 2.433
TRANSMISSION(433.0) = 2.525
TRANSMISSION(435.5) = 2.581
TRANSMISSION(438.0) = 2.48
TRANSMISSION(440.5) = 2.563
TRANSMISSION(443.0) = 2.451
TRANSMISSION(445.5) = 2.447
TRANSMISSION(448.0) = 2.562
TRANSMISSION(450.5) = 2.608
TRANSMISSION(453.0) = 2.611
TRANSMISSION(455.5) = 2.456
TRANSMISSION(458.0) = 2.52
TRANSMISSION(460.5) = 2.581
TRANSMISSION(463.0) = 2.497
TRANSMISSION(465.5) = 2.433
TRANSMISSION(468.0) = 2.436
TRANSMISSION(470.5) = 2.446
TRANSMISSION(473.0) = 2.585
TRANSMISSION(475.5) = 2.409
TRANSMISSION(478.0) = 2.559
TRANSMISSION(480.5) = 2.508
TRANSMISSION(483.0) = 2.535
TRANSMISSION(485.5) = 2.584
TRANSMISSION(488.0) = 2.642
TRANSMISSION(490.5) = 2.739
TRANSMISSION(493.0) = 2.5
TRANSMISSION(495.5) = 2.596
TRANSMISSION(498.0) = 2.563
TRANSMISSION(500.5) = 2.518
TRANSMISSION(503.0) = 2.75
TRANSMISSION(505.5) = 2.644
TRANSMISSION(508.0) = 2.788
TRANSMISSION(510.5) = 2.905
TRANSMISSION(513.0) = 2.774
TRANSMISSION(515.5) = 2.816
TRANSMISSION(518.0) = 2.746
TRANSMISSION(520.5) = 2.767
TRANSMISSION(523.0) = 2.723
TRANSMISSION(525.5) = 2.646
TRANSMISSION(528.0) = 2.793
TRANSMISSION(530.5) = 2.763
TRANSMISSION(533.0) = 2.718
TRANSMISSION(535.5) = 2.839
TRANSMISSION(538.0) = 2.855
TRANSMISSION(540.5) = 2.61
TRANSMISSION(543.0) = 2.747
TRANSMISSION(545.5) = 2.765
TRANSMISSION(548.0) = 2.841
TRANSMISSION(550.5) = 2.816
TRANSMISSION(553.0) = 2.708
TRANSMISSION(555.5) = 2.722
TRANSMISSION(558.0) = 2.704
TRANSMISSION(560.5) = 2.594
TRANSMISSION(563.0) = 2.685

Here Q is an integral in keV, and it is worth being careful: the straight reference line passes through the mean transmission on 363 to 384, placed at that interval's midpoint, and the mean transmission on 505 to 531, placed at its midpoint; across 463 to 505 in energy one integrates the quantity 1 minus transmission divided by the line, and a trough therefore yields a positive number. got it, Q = 3.3 keV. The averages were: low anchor 2.78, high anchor 2.76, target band 2.55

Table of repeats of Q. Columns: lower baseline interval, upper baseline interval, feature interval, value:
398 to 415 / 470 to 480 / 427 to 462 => 0.8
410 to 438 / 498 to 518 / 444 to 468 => 0.9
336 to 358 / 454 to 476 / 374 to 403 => -0.8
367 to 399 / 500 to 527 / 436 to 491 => 4.3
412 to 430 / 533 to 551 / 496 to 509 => 0.2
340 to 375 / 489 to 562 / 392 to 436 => 2.0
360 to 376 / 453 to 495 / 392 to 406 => 0.2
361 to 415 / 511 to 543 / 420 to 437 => 1.5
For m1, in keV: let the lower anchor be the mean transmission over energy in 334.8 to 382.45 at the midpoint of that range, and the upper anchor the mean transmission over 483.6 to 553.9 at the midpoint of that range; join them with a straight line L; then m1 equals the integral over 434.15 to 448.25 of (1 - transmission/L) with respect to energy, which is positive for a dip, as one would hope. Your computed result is 1.1 keV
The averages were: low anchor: 2.73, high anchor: 2.72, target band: 2.51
